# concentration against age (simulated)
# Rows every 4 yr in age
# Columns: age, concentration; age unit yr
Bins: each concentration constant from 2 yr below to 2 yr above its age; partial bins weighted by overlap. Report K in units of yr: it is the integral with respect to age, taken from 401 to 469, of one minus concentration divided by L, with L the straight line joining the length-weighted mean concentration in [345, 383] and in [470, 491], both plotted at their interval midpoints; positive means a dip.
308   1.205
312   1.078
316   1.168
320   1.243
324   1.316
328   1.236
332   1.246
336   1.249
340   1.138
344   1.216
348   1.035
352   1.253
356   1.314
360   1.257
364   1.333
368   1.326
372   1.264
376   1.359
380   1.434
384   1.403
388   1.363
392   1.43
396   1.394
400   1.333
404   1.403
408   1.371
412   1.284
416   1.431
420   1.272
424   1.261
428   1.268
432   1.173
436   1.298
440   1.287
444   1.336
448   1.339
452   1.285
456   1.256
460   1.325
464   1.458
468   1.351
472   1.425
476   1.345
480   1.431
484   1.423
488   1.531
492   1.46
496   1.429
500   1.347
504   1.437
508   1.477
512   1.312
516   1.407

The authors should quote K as 2.9 yr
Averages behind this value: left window 1.29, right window 1.43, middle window 1.32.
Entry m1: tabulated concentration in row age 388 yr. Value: 1.363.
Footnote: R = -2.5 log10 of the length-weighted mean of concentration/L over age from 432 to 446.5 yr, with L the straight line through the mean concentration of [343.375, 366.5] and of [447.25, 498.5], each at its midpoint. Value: 0.047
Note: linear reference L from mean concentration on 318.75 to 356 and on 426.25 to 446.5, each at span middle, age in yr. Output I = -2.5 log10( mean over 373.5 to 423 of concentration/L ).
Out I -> -0.10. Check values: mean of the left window 1.22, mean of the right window 1.27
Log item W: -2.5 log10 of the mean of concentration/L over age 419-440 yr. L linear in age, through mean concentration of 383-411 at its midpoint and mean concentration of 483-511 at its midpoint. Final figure 0.12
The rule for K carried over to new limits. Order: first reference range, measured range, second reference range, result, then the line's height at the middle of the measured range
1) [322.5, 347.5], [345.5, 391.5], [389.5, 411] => -0.11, 1.3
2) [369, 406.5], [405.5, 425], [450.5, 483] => 0.59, 1.37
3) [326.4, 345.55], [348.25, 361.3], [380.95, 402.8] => 0.32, 1.27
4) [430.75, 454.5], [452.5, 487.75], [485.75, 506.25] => -0.32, 1.37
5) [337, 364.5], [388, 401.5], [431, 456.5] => -1.45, 1.25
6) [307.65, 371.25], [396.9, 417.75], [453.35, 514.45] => -0.91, 1.31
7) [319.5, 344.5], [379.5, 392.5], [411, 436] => -1.43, 1.26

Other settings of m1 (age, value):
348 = 1.035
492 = 1.46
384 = 1.403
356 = 1.314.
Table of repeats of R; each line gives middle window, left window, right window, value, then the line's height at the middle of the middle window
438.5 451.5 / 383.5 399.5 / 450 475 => 0.03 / 1.36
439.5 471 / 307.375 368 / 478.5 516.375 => 0.03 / 1.37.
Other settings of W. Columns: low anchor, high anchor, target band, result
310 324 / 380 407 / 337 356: 0.07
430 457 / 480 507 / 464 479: -0.01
